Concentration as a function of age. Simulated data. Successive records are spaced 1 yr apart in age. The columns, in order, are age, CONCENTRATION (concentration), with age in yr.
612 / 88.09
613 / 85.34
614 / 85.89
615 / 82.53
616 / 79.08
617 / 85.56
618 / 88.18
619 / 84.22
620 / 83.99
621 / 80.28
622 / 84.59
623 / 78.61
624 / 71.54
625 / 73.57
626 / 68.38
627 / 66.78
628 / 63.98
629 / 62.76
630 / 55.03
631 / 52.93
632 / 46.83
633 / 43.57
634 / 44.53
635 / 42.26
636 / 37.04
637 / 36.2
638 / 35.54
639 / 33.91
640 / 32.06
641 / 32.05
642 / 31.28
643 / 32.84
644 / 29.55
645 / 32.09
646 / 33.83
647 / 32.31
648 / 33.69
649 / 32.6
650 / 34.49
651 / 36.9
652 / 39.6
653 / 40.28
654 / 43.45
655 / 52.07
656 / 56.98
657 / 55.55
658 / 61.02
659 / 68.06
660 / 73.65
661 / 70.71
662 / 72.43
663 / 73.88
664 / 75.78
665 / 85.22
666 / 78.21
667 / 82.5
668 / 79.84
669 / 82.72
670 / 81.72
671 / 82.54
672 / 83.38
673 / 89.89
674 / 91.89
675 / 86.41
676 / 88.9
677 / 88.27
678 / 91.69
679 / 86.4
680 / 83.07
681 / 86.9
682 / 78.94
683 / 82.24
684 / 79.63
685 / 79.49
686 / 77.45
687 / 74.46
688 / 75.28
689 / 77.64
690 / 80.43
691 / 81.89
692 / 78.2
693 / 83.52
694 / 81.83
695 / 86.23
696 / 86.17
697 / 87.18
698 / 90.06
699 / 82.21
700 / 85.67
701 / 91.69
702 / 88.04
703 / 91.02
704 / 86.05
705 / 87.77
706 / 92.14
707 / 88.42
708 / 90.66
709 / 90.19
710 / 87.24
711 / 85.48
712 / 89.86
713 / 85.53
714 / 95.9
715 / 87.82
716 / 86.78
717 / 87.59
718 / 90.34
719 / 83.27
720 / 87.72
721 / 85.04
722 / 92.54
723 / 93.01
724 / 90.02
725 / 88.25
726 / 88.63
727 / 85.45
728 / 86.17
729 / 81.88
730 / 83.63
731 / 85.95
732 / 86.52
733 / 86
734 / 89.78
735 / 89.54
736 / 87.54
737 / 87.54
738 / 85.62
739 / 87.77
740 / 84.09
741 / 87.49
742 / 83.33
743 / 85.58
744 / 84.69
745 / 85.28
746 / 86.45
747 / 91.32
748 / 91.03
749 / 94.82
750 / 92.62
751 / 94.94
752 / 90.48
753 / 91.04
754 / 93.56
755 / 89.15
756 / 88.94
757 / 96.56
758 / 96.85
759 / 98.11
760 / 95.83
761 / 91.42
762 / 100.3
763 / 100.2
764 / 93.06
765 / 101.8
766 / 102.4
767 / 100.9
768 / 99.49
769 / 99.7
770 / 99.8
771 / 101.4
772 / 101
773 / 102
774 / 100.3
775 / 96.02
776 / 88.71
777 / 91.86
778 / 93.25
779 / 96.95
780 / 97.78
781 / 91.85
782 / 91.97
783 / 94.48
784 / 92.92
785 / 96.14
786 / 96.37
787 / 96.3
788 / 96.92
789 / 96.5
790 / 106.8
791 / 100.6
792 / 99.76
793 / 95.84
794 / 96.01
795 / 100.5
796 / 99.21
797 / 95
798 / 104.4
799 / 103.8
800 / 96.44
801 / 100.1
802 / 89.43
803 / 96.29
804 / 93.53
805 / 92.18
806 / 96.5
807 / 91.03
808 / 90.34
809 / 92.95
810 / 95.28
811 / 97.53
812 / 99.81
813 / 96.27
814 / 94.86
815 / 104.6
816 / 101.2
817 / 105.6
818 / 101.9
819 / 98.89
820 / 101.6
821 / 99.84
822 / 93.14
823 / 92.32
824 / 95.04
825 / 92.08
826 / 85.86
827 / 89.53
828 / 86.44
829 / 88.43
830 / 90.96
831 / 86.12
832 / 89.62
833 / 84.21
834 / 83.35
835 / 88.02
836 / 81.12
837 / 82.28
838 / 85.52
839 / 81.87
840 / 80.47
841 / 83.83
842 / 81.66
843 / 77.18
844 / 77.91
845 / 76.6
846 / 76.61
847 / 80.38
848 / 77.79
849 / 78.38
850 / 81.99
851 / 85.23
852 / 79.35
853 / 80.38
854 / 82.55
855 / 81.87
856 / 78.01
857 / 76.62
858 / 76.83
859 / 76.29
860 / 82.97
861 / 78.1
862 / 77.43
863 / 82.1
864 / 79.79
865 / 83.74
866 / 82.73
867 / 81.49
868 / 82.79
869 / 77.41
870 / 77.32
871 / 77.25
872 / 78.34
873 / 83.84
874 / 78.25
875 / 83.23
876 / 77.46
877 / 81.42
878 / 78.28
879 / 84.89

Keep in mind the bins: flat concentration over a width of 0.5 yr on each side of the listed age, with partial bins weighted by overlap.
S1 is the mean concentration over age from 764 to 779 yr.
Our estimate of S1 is 98.2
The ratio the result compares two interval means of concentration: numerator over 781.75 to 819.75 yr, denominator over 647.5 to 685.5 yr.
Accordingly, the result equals 1.4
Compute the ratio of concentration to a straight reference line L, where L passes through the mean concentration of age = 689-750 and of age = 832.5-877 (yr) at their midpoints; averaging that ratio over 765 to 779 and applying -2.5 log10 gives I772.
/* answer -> -0.16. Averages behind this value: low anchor 87.2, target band 98.3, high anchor 80.5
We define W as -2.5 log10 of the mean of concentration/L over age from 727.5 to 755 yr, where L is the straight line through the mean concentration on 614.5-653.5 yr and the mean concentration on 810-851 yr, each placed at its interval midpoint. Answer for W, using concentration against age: -0.21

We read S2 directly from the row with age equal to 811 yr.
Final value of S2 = 97.53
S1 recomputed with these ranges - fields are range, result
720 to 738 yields 87.5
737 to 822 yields 95.5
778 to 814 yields 96.4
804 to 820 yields 97.3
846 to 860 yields 79.7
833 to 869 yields 80.7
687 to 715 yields 86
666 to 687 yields 83.8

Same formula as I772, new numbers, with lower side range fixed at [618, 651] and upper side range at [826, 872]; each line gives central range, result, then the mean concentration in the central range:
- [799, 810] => -0.25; 94.4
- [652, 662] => -0.08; 57.8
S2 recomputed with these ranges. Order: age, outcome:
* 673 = 89.89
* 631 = 52.93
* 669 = 82.72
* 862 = 77.43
